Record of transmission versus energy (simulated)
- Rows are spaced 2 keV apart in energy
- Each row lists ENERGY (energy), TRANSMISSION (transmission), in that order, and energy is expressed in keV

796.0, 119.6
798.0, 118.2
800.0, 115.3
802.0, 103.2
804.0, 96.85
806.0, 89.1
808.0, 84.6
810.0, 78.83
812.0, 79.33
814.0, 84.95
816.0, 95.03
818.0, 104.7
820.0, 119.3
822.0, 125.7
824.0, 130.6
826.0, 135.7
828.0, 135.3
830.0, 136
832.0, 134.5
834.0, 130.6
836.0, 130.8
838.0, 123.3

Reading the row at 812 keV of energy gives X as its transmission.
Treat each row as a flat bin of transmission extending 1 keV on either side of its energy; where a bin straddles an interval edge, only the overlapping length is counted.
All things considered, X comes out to 79.33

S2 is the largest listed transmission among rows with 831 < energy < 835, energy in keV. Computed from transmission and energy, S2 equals 134.5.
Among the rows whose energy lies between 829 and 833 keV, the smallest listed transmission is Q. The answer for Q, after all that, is 134.5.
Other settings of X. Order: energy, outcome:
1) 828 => 135.3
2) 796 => 119.6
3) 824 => 130.6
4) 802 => 103.2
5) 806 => 89.1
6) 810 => 78.83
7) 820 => 119.3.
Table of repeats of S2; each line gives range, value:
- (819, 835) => 136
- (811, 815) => 84.95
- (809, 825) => 130.6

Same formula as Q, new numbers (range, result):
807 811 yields 78.83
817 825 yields 104.7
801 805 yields 96.85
